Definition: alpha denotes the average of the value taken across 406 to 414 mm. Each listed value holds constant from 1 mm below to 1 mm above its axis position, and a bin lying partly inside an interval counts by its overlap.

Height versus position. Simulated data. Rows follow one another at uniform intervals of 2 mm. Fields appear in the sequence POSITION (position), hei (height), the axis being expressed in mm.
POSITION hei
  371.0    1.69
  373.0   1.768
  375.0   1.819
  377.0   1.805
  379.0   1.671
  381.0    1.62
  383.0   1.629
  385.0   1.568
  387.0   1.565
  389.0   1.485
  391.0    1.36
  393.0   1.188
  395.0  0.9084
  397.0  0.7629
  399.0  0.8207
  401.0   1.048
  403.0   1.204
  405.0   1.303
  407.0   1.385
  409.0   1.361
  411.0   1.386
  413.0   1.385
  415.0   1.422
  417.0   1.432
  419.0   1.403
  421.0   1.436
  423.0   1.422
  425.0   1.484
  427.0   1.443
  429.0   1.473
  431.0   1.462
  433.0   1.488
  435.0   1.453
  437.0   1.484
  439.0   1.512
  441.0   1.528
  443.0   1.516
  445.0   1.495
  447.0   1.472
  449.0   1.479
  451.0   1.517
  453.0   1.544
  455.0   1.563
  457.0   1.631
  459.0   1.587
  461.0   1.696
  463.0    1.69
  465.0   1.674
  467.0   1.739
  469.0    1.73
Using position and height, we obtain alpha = 1.38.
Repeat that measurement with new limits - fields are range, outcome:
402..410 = 1.31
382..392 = 1.52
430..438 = 1.47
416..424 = 1.42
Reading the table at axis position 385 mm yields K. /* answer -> 1.568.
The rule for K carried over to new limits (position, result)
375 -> 1.819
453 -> 1.544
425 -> 1.484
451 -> 1.517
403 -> 1.204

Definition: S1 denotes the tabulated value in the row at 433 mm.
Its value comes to 1.488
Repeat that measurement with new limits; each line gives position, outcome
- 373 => 1.768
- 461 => 1.696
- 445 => 1.495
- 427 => 1.443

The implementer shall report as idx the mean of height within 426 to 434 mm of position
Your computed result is 1.47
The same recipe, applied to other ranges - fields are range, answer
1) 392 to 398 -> 0.953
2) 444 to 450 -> 1.48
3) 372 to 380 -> 1.77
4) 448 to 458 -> 1.55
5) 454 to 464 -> 1.63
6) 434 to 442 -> 1.49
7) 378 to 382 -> 1.65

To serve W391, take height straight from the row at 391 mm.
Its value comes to 1.36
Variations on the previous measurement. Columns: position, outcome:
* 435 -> 1.453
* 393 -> 1.188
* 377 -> 1.805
